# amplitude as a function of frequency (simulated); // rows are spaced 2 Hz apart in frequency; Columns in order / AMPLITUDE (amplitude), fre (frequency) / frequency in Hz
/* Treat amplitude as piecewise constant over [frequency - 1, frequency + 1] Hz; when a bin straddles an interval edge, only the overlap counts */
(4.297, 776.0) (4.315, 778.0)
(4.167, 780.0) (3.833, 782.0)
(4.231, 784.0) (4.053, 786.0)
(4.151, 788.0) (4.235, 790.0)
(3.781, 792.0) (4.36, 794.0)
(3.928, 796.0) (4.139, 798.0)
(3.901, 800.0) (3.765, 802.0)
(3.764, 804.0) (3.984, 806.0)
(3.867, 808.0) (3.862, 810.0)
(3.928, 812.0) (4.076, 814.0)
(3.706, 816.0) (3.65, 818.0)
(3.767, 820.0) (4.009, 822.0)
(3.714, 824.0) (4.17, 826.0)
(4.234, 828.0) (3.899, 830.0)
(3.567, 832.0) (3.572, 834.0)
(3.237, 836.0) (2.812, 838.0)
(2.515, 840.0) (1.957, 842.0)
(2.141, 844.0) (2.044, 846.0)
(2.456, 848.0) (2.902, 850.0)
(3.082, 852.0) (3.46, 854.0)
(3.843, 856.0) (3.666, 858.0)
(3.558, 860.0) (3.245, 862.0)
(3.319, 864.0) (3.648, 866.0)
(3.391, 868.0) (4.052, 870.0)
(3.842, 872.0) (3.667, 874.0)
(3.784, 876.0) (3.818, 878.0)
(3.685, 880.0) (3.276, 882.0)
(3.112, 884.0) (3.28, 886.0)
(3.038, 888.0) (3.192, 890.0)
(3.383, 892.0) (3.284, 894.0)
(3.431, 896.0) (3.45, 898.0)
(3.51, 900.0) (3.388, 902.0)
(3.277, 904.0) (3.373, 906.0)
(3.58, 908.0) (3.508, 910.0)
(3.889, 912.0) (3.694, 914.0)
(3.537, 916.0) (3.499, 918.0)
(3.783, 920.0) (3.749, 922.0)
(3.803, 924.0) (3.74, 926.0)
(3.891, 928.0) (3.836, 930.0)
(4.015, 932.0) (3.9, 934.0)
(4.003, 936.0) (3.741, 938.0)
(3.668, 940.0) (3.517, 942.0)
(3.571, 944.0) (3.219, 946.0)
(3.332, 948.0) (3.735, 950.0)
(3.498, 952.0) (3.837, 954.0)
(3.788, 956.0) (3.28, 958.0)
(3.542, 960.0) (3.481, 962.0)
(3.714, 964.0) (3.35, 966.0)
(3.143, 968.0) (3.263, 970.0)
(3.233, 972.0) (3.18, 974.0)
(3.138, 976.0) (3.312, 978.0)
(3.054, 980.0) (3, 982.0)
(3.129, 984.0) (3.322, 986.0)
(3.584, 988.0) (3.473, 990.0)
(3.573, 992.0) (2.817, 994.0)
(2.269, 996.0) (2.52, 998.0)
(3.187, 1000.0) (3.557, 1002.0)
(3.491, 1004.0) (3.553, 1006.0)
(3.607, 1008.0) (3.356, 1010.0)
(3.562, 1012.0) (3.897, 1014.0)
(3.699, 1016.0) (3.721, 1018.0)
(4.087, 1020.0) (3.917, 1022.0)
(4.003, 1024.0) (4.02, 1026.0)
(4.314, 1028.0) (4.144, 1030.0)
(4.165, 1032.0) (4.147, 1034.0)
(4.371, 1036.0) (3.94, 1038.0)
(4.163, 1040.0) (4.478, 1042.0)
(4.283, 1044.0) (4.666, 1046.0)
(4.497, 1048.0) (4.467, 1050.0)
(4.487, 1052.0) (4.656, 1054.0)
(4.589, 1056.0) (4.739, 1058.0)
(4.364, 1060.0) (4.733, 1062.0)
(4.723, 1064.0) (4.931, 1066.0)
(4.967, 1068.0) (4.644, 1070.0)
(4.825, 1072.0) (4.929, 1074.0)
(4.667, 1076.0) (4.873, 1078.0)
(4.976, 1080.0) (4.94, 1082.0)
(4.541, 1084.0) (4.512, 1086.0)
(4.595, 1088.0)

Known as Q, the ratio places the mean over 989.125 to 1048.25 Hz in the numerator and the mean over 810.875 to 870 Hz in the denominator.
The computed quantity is 1.12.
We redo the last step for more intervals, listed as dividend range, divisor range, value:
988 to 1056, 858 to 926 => 1.10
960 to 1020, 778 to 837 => 0.85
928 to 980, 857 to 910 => 1.02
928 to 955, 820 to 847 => 1.14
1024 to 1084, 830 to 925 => 1.35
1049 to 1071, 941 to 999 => 1.41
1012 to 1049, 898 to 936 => 1.12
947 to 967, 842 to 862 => 1.20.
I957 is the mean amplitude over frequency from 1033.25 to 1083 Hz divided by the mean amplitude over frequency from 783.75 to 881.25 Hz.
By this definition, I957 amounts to 1.3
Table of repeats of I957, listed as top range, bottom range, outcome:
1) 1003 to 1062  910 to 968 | 1.13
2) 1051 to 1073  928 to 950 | 1.27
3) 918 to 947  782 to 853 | 1.04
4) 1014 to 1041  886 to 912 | 1.20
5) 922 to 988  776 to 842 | 0.92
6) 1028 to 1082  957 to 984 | 1.39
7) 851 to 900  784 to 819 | 0.88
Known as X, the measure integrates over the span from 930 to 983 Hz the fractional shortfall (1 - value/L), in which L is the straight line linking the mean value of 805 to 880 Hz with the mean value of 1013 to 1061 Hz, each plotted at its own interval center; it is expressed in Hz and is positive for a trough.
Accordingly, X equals 5.83 Hz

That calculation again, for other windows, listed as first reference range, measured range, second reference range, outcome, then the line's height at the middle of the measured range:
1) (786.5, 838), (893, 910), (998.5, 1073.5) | 2.5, 4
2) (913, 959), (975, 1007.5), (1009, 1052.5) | 6.1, 3.93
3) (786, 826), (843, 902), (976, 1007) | 5.3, 3.67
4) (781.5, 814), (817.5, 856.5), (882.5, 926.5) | 5.8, 3.8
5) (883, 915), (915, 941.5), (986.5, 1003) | -3.7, 3.32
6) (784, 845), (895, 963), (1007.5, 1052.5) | 5.0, 3.91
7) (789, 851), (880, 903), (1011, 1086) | 3.0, 3.82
